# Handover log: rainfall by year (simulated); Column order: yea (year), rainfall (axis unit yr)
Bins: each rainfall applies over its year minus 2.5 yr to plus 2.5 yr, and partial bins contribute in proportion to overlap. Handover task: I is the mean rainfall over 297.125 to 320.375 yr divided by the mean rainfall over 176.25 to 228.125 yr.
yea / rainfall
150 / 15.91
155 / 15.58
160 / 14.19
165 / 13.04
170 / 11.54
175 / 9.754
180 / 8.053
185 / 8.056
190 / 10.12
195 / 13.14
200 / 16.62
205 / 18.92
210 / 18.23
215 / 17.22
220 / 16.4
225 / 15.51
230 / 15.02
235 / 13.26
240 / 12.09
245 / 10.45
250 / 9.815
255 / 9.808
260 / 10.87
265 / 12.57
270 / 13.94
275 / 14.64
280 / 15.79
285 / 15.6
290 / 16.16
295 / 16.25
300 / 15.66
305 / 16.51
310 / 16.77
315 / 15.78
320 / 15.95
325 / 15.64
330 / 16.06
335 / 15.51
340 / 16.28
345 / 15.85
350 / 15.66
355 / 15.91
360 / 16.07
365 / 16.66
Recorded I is 1.1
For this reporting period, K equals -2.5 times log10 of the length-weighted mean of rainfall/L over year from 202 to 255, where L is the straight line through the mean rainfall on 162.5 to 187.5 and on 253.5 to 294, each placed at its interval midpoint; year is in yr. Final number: -0.21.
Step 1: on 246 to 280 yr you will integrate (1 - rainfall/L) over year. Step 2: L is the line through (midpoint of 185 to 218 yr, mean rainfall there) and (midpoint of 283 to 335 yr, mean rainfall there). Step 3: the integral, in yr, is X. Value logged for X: 7.6 yr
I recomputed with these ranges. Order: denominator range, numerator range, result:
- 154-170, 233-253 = 0.82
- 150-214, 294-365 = 1.20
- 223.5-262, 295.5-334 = 1.33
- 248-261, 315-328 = 1.57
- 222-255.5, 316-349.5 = 1.27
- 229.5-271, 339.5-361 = 1.35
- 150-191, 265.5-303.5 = 1.32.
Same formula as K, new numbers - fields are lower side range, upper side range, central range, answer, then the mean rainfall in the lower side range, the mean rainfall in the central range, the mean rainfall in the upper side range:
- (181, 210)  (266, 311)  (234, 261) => 0.32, 13.5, 10.9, 15.6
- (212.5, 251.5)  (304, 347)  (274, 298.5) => -0.05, 13.8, 15.8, 16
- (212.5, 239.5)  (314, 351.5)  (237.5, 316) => 0.12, 15.2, 13.9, 15.8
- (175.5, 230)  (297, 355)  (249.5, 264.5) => 0.38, 14.1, 10.5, 16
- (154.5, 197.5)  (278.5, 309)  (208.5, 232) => -0.25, 11.3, 16.4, 16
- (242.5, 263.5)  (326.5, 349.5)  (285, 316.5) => -0.20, 10.3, 16.2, 15.9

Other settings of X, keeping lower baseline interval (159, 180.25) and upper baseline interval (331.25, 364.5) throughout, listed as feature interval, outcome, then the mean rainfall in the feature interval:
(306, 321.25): -1.16 yr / 16.2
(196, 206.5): -4.06 yr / 17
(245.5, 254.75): 2.42 yr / 9.95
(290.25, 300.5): -1.01 yr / 16.1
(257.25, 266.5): 1.48 yr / 11.6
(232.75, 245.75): 1.08 yr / 12.1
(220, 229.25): -2.03 yr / 15.7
